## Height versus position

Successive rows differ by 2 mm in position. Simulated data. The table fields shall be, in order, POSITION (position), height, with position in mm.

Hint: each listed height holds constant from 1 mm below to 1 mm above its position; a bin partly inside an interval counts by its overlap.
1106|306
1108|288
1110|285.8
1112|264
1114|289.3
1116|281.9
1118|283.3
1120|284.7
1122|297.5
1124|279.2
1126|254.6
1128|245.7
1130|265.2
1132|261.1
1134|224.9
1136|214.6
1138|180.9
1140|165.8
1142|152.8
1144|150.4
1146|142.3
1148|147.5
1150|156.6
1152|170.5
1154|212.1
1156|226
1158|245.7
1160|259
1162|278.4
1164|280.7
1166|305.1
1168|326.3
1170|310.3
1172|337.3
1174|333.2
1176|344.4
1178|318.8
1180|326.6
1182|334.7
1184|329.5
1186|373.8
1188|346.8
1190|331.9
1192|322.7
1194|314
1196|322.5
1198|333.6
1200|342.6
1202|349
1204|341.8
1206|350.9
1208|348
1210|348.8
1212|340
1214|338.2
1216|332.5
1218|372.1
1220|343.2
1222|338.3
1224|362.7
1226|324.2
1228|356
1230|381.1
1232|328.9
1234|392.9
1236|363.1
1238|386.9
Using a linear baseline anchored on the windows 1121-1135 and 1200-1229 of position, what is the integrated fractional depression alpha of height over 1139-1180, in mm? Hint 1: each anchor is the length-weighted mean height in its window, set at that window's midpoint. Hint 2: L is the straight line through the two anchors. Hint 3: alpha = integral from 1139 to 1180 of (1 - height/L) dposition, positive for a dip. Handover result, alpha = 6.9 mm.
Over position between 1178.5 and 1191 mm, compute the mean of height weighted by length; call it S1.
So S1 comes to 340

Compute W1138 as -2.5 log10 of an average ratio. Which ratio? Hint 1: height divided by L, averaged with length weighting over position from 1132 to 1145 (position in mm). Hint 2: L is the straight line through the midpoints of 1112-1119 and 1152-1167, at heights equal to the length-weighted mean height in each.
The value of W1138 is 0.382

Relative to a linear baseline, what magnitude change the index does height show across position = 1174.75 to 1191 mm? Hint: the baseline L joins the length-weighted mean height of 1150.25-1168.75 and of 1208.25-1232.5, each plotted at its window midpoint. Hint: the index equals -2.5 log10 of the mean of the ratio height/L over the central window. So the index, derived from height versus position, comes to -0.17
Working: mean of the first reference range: 251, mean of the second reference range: 348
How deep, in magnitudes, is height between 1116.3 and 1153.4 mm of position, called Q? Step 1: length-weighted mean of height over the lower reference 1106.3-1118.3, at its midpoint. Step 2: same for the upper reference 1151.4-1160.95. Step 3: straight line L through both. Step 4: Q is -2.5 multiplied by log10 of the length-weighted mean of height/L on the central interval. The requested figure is 0.18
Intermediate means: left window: 283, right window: 225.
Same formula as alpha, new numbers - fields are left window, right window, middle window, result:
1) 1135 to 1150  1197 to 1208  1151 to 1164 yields -1.56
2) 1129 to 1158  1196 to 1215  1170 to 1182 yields -2.64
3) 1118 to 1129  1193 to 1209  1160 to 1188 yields -0.52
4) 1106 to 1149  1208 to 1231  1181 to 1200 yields -1.29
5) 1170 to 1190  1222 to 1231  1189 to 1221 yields 0.61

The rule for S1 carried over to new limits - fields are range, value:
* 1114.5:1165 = 227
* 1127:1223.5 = 287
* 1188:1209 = 336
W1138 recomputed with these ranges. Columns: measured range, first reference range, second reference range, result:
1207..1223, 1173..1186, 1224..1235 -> 0.02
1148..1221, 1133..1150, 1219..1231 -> -0.18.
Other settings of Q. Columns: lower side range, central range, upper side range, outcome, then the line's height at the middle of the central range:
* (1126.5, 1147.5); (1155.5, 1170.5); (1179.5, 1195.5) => -0.04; 270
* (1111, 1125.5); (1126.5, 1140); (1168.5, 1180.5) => 0.28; 294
